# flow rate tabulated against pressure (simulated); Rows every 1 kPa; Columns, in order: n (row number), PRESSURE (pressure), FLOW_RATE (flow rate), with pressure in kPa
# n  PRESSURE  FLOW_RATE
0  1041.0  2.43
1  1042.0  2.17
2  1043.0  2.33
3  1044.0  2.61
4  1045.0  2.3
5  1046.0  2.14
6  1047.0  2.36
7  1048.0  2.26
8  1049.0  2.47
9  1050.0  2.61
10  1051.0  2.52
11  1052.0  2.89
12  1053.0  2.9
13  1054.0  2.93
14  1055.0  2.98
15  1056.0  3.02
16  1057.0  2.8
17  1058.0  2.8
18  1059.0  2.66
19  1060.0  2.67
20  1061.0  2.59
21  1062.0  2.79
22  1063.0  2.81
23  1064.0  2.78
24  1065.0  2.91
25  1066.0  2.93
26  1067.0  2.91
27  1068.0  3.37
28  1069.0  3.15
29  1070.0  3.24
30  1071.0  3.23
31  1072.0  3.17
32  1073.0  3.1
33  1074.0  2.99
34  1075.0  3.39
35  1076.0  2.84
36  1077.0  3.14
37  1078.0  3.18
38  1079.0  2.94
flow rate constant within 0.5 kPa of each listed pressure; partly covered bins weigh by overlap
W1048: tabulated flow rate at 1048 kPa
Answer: 2.26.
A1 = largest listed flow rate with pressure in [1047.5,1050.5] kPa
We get 2.61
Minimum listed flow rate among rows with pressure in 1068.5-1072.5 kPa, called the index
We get 3.15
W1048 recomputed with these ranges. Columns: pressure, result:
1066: 2.93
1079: 2.94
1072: 3.17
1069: 3.15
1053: 2.9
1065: 2.91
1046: 2.14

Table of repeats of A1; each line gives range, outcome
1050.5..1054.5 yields 2.93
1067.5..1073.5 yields 3.37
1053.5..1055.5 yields 2.98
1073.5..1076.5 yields 3.39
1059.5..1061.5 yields 2.67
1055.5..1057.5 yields 3.02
